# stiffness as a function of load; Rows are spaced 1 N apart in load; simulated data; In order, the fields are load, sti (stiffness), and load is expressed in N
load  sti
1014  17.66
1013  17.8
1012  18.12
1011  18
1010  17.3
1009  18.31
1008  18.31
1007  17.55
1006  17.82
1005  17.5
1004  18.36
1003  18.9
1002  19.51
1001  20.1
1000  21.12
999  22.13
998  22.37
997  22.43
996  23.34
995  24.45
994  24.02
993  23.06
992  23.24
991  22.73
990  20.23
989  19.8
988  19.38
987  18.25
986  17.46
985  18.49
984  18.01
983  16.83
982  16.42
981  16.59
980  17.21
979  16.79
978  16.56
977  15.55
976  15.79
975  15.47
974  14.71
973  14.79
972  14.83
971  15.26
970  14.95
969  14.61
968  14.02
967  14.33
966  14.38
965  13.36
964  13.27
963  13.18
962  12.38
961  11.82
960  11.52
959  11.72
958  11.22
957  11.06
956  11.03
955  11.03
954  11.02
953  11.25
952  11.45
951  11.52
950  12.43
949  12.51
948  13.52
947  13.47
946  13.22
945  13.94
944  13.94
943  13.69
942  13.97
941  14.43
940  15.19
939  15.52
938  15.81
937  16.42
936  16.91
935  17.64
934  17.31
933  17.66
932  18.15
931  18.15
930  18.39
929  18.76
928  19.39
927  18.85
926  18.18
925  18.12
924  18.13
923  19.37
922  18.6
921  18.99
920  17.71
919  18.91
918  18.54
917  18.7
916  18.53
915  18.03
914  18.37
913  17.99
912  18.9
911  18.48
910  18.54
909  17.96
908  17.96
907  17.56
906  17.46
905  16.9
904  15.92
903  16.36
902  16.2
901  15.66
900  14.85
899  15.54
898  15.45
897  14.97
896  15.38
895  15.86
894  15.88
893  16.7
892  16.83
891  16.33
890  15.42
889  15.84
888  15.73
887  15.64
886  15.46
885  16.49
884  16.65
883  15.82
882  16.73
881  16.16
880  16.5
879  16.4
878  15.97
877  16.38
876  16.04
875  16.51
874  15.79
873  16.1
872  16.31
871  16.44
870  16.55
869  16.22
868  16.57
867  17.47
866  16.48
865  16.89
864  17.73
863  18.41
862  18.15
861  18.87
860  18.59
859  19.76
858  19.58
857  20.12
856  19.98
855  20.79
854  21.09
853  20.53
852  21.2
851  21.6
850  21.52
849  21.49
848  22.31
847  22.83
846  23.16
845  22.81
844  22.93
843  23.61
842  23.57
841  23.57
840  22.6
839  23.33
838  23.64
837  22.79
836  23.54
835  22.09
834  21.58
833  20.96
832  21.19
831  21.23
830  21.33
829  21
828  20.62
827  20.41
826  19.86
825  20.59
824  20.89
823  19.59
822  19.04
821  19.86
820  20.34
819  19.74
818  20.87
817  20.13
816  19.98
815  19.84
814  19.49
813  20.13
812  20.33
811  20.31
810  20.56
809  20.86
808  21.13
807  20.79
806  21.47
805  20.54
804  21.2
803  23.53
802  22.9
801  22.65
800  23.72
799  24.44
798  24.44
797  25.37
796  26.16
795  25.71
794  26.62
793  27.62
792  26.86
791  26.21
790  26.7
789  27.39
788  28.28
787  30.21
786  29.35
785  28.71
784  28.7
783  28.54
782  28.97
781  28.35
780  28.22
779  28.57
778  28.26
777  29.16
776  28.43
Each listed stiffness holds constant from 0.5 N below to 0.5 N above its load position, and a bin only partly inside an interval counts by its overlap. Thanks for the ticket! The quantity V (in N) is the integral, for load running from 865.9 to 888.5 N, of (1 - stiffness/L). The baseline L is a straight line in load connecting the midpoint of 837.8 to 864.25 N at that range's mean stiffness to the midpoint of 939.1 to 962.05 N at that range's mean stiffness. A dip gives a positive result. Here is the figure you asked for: 3.2 N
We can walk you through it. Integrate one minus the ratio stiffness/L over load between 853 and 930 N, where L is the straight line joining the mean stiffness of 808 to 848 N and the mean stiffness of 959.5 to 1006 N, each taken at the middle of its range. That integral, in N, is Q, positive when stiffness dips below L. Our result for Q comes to 9.5 N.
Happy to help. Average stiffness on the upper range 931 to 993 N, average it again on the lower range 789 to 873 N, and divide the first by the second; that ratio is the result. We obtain 0.7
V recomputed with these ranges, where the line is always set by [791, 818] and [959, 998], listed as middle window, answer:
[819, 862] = 0.3 N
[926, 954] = 4.7 N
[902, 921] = 1.3 N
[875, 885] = 1.9 N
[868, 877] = 1.8 N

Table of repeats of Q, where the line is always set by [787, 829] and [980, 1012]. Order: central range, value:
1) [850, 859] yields 0.48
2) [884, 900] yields 4.06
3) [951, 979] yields 9.37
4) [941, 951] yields 3.45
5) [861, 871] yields 2.03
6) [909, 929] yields 2.19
